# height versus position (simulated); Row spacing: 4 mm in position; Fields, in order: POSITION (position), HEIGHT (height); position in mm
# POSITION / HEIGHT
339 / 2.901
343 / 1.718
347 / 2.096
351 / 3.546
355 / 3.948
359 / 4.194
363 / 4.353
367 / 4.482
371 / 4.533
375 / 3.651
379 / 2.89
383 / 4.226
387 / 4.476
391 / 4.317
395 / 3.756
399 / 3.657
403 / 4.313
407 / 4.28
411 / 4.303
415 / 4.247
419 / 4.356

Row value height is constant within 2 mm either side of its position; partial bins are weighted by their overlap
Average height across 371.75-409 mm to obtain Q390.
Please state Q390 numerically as 3.97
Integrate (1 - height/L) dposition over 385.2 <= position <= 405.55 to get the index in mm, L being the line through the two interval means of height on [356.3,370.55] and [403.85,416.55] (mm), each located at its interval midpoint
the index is 0.9 mm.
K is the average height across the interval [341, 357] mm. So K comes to 2.83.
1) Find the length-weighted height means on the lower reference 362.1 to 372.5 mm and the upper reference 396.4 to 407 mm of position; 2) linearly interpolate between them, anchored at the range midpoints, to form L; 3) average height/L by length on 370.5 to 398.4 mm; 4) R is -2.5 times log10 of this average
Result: 0.08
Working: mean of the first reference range 4.46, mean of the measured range 3.93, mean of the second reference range 4.03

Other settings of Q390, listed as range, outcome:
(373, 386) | 3.66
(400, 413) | 4.25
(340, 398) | 3.71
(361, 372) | 4.45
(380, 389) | 4.19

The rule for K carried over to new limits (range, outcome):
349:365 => 4.01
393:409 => 4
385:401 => 4.05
